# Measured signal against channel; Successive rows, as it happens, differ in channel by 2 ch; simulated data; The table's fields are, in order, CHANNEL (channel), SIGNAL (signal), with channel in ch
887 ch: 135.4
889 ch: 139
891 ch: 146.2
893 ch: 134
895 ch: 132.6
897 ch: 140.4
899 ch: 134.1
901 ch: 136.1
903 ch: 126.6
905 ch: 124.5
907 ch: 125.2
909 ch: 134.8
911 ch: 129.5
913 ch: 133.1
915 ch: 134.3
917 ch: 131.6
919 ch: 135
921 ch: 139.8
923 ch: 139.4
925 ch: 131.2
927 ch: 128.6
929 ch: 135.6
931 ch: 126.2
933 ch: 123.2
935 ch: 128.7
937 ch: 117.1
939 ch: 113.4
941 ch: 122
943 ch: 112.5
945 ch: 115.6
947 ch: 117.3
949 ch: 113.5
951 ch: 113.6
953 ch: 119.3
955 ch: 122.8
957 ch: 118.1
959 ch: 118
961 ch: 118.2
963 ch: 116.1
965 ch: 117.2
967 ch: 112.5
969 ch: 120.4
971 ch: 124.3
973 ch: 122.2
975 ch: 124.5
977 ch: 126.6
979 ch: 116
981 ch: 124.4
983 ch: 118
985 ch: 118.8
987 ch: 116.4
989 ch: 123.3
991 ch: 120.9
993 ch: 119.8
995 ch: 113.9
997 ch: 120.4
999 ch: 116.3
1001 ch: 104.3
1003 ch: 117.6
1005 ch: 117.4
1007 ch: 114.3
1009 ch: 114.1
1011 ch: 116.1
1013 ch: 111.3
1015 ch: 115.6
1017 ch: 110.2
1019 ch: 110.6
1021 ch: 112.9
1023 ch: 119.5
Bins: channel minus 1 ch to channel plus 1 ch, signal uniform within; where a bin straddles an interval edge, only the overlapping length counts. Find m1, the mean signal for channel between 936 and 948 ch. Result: 116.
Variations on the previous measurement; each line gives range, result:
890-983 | 125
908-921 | 134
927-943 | 123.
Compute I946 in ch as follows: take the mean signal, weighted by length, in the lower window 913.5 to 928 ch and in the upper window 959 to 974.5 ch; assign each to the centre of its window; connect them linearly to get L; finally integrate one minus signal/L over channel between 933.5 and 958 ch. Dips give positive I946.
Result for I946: 1.5 ch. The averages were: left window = 134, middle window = 118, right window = 119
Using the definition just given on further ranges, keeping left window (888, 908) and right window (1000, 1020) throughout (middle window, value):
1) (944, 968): 1.2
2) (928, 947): 0.8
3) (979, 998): -0.4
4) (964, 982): -0.1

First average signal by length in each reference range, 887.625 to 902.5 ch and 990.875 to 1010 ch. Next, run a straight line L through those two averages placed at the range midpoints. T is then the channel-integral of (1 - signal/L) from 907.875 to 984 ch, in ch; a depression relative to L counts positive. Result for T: 1.9 ch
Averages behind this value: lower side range 137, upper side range 116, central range 124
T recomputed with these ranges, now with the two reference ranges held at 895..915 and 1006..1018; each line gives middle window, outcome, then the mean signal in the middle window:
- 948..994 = 0.4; 119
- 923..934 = -0.2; 130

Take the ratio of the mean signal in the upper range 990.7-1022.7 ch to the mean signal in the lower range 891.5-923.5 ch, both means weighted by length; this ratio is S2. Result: 0.86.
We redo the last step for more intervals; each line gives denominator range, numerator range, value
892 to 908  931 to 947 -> 0.91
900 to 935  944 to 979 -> 0.90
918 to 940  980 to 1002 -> 0.91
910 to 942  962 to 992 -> 0.93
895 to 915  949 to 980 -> 0.90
